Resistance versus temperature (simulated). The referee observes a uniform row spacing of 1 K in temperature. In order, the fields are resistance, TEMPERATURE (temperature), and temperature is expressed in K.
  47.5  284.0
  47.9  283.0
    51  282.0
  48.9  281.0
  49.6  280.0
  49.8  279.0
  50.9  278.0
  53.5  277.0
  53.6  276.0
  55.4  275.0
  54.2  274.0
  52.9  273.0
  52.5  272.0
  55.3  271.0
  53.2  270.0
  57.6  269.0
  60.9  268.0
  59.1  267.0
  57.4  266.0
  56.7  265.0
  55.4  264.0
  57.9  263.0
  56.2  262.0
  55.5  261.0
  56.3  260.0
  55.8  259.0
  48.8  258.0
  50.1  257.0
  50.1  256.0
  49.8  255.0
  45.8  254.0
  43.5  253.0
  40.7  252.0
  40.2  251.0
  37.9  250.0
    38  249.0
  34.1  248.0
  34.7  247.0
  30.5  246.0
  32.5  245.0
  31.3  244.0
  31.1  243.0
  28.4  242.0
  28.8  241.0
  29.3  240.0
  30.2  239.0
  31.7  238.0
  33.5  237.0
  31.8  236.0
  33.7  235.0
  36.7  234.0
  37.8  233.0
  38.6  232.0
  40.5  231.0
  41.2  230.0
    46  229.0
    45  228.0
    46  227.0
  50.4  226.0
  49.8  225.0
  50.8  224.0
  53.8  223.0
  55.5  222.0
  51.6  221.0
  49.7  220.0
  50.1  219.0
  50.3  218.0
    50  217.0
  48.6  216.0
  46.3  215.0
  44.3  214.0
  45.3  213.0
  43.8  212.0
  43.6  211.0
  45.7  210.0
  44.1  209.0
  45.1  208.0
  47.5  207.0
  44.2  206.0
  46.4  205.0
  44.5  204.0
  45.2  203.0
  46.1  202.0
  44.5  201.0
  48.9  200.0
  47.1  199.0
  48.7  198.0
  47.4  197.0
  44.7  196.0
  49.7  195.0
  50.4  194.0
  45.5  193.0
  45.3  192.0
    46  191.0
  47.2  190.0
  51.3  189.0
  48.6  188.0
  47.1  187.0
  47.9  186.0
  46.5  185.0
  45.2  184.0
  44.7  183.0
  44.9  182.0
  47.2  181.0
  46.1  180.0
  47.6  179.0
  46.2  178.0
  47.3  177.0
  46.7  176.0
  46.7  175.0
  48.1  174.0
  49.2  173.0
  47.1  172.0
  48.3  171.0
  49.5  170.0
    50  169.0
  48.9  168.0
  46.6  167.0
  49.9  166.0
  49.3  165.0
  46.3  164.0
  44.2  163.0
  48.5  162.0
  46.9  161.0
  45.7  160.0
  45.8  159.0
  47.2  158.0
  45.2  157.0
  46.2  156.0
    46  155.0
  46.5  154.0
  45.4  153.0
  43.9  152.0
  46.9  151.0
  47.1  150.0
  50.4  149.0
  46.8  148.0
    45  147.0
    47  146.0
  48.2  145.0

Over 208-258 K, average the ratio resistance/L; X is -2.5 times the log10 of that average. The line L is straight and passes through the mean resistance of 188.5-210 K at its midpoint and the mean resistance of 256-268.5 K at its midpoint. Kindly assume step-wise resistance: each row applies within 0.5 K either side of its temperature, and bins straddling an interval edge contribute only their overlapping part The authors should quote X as 0.220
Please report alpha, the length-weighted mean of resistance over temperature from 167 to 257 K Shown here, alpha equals 44.1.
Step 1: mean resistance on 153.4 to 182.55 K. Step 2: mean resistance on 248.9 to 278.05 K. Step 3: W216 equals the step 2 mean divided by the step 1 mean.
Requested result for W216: 1.10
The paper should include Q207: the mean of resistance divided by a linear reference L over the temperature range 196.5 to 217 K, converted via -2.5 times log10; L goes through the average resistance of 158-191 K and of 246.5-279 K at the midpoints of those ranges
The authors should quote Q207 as 0.06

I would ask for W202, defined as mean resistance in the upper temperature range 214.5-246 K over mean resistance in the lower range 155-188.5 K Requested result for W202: 0.87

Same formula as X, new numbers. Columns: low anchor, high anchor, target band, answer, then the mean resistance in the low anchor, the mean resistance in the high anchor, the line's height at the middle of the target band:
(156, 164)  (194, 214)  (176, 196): -0.022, 46.2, 46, 46.1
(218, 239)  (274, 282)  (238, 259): 0.230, 43.5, 51.8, 46.9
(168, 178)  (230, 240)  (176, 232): -0.142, 48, 35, 41.5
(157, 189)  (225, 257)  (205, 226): -0.159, 47.3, 38.1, 41.5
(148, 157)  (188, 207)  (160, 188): -0.014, 46.5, 46.9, 46.7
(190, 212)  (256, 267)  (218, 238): 0.134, 46.2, 55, 50.1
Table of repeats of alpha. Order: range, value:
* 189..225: 47.5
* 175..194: 46.8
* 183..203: 47.2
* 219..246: 39.9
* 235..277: 45.3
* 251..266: 51.4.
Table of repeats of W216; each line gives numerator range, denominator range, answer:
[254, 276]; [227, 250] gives 1.55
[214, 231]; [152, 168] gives 1.04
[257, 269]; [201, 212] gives 1.24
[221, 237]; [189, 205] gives 0.93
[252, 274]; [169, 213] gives 1.15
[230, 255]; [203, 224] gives 0.75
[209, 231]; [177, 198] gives 1.02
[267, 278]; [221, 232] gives 1.15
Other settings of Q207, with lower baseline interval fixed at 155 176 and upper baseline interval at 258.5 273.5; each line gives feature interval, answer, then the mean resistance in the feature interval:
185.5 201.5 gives 0.05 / 47.5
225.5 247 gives 0.43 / 35.9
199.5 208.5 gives 0.11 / 45.8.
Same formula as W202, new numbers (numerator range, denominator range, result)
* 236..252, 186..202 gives 0.70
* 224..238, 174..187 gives 0.88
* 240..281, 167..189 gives 1.00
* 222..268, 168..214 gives 0.93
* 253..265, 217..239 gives 1.20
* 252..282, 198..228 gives 1.12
